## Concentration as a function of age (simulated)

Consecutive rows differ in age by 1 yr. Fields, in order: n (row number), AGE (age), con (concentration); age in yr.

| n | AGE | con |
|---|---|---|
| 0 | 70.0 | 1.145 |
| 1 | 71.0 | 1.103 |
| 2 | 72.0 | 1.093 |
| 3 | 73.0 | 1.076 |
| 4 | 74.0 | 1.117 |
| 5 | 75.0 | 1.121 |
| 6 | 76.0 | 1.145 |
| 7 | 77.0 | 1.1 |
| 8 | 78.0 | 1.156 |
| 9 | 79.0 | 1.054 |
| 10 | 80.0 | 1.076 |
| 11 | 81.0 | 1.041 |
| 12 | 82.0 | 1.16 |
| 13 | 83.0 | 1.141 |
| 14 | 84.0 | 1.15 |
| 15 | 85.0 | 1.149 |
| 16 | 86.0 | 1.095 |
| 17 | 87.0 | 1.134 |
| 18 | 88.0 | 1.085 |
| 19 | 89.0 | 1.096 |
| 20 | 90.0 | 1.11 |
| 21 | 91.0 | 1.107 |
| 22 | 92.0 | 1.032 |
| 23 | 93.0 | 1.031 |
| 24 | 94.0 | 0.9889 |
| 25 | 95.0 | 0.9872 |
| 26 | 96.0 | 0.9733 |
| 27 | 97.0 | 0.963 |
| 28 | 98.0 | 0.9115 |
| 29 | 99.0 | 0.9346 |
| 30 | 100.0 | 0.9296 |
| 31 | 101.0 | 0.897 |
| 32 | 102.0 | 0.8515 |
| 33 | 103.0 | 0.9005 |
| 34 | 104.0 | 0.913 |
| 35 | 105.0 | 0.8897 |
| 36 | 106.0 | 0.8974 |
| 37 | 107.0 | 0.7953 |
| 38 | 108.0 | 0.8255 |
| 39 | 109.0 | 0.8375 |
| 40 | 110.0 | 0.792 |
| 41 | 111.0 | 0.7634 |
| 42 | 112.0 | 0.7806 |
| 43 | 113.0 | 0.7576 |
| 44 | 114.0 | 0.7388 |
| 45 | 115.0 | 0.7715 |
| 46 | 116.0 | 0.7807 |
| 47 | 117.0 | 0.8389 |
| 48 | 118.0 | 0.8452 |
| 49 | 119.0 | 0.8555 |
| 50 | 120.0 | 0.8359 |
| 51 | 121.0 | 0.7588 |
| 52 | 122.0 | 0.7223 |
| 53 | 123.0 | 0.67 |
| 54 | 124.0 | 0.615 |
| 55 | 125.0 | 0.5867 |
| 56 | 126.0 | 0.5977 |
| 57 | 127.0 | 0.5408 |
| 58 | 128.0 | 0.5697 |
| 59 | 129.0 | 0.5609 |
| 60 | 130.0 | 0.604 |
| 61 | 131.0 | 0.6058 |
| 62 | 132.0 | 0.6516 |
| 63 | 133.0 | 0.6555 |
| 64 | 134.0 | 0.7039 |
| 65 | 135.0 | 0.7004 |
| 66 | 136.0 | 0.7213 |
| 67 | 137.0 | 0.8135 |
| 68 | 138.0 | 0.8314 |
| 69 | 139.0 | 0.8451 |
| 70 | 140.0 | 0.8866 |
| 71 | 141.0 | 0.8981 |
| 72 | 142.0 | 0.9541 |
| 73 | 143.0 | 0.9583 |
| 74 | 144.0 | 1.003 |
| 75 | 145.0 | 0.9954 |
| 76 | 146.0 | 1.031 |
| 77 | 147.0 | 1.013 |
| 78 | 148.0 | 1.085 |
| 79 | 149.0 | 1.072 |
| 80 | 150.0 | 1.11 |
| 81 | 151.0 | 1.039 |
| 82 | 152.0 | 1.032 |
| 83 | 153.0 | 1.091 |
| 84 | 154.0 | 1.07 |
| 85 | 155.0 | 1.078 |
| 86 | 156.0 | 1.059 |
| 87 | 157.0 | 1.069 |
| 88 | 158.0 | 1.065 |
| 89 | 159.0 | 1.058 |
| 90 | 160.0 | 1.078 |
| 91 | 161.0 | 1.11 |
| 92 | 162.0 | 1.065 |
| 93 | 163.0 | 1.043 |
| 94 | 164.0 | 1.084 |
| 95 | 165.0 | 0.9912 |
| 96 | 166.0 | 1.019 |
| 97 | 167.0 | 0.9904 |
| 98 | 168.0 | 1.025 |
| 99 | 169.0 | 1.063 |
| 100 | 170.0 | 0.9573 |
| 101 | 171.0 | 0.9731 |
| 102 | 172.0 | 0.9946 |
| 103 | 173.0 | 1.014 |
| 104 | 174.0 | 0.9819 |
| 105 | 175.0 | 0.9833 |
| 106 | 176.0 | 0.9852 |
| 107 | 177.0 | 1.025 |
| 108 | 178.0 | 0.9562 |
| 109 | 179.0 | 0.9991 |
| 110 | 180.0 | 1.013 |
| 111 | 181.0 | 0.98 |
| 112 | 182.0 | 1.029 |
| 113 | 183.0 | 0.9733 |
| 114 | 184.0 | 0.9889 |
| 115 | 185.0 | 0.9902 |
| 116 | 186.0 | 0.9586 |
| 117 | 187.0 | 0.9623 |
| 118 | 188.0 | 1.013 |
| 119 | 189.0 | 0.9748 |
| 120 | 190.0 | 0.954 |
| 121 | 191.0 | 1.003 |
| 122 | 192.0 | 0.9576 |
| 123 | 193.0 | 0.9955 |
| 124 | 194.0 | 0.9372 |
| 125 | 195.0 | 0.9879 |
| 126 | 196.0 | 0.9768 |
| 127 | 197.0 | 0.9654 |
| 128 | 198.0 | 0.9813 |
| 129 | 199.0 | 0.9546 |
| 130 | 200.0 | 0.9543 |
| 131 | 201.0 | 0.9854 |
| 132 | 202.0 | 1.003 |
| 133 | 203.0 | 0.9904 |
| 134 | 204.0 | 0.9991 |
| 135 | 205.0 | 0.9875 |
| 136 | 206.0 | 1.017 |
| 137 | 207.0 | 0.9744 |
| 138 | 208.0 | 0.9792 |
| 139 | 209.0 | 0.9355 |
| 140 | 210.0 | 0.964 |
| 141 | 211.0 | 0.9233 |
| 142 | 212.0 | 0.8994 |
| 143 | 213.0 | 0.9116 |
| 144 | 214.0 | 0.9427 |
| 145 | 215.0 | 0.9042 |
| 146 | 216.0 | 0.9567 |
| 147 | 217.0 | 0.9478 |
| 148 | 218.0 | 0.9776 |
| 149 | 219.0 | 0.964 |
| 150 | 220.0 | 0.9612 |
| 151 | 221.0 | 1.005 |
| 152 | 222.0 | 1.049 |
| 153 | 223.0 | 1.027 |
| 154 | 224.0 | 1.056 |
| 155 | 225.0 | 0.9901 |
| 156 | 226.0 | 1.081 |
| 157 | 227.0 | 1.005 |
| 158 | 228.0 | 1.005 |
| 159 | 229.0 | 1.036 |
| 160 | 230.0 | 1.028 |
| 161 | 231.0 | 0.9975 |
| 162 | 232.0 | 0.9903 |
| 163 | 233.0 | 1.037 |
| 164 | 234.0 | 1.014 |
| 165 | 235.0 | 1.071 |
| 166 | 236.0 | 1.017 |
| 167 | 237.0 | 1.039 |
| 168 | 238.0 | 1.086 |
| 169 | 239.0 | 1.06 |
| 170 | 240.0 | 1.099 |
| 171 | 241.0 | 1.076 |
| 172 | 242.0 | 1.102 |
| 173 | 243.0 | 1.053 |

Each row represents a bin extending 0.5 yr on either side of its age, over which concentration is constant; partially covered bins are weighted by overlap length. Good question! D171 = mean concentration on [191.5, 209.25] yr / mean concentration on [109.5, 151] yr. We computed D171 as 1.23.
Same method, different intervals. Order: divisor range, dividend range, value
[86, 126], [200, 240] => 1.14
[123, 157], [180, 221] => 1.14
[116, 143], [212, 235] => 1.36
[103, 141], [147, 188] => 1.37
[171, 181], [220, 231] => 1.03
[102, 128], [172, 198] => 1.28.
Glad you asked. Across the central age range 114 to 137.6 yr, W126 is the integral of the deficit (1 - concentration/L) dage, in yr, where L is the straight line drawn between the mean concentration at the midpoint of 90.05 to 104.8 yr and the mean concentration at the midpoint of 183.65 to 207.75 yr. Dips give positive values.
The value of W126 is 6.6 yr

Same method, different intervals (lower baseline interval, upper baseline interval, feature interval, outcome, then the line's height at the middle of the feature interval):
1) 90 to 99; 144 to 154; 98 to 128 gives 6.74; 1.02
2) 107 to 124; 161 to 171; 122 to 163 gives 1.97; 0.913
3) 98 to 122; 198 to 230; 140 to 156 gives -2.48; 0.887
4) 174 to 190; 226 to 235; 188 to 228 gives 1.12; 1.01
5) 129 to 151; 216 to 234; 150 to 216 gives -4.64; 0.935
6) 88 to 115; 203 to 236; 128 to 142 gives 3.04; 0.934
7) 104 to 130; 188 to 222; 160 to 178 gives -2.91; 0.877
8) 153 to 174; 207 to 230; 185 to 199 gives 0.48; 1.01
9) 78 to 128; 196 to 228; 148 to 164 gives -2.25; 0.938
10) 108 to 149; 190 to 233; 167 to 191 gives -2.33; 0.904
